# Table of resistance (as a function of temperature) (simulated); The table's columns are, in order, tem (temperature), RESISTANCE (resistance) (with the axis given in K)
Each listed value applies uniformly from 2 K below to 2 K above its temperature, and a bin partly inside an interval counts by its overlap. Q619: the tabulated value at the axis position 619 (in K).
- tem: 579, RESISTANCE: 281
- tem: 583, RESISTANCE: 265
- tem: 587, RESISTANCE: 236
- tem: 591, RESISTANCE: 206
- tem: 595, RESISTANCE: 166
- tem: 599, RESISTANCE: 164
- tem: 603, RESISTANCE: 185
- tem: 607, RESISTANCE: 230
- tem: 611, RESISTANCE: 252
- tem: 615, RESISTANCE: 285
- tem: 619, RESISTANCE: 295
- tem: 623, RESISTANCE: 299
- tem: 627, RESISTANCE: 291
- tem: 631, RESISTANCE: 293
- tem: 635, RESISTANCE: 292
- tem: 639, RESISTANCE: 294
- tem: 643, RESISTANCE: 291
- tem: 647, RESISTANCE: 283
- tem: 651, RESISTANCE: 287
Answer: 295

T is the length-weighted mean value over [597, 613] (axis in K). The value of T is 208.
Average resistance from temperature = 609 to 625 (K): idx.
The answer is 283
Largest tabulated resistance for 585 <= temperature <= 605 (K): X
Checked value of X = 236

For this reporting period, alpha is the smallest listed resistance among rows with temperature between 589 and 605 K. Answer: 164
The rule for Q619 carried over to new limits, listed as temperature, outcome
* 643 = 291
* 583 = 265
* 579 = 281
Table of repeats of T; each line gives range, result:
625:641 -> 292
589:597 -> 186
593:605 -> 172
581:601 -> 207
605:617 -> 256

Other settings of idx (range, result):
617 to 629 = 295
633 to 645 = 292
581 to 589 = 250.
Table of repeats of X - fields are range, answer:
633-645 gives 294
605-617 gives 285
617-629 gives 299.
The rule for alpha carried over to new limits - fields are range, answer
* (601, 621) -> 185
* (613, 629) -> 285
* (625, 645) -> 291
